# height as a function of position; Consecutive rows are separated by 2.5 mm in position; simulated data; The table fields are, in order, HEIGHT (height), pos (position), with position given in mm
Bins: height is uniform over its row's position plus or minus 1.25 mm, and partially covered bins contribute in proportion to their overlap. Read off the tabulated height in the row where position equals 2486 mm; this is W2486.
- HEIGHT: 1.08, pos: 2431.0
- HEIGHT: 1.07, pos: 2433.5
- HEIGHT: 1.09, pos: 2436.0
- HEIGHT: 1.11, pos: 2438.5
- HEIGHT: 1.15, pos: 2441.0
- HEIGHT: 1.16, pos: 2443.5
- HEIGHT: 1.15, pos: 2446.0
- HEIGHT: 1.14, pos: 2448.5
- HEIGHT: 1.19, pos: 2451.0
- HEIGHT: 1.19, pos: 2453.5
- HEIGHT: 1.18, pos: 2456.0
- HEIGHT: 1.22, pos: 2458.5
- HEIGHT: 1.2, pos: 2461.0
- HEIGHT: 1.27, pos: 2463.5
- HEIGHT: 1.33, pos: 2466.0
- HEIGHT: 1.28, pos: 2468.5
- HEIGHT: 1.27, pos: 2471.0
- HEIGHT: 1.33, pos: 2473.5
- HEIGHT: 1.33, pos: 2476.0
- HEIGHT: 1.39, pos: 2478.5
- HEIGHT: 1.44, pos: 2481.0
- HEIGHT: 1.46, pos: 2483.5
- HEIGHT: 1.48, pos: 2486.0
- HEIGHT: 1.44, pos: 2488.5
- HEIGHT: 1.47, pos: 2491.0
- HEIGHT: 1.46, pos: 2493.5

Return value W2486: 1.48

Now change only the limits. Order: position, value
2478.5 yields 1.39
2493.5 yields 1.46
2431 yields 1.08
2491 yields 1.47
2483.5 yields 1.46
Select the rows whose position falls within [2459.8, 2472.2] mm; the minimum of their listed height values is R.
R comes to 1.2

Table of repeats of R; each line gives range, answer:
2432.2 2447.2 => 1.07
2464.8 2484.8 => 1.27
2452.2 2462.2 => 1.18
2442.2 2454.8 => 1.14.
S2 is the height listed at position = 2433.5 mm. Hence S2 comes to 1.07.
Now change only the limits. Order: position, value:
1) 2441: 1.15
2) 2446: 1.15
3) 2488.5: 1.44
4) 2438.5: 1.11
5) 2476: 1.33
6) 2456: 1.18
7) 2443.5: 1.16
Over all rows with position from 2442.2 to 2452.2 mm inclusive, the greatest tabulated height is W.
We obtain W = 1.19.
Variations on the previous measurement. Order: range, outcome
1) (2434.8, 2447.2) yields 1.16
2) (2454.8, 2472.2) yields 1.33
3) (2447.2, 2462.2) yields 1.22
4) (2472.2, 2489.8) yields 1.48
